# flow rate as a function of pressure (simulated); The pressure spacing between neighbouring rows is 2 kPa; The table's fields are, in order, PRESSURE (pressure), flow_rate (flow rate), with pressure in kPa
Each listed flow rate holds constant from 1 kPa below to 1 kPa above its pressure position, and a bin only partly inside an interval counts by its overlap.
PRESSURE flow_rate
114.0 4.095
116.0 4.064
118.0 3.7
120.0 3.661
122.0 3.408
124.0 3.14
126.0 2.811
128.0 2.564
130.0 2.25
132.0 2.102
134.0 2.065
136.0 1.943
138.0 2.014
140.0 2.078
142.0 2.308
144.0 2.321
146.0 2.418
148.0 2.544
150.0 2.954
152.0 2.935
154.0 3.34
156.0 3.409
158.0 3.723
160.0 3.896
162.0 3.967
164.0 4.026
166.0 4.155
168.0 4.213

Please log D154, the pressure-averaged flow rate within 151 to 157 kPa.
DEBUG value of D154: 3.23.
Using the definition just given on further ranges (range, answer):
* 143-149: 2.43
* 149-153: 2.94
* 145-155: 2.84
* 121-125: 3.27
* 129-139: 2.07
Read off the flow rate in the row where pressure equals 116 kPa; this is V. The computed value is 4.064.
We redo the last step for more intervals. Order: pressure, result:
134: 2.065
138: 2.014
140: 2.078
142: 2.308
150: 2.954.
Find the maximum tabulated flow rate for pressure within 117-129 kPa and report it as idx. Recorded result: 3.7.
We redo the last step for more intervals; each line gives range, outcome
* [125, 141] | 2.811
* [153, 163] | 3.967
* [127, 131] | 2.564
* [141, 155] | 3.34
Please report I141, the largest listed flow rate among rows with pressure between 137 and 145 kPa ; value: 2.321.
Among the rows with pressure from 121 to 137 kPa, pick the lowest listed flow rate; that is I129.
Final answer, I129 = 1.943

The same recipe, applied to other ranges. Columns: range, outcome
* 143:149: 2.321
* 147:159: 2.544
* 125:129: 2.564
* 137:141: 2.014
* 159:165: 3.896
